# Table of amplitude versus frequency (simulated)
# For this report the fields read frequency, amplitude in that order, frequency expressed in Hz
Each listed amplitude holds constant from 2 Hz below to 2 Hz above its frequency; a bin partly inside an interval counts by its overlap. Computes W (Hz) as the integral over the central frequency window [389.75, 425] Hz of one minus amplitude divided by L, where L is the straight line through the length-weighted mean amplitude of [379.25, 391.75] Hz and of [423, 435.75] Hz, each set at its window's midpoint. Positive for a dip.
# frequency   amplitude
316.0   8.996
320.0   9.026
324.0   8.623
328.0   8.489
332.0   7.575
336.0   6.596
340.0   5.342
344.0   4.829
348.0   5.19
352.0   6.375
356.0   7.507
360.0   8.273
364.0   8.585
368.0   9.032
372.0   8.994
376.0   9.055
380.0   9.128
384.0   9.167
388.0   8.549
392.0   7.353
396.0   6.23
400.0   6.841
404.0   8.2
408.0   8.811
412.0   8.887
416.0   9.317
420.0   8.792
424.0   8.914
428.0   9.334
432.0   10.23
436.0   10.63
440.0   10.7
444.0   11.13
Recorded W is 4.2 Hz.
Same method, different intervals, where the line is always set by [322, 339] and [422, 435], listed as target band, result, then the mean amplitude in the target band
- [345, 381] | 1.9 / 7.9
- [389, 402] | 2.9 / 6.94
